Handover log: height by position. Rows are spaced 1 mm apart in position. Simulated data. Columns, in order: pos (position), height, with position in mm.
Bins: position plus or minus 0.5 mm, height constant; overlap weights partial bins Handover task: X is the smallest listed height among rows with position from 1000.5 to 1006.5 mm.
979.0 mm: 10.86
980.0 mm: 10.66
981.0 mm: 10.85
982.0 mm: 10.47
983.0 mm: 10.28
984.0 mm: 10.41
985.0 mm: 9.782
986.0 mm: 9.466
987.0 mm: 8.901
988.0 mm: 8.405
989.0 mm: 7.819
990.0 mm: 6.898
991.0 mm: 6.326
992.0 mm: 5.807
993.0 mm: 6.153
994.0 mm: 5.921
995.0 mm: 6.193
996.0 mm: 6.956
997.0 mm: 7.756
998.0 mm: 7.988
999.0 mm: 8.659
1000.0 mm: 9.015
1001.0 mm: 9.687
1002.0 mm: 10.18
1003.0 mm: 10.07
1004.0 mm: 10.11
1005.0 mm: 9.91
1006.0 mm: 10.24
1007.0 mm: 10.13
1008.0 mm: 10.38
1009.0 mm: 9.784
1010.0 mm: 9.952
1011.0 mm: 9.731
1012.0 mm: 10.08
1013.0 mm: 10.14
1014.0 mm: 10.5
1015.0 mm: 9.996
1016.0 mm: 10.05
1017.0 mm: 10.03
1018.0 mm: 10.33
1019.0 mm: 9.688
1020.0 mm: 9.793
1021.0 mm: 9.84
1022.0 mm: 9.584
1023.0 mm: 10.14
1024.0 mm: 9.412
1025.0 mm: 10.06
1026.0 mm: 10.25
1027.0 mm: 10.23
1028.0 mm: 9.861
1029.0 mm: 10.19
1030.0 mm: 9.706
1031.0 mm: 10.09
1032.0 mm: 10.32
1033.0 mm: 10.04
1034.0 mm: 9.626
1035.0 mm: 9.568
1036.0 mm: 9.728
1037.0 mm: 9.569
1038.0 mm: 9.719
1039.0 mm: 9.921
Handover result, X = 9.687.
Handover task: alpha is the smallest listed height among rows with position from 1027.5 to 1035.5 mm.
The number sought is 9.568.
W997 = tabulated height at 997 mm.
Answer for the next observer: 7.756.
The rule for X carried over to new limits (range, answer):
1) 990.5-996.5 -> 5.807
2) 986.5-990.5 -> 6.898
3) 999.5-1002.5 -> 9.015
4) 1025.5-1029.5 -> 9.861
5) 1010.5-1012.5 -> 9.731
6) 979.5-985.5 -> 9.782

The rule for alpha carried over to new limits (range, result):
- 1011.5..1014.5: 10.08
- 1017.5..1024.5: 9.412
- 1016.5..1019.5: 9.688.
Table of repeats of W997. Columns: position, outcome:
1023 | 10.14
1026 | 10.25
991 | 6.326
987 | 8.901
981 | 10.85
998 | 7.988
